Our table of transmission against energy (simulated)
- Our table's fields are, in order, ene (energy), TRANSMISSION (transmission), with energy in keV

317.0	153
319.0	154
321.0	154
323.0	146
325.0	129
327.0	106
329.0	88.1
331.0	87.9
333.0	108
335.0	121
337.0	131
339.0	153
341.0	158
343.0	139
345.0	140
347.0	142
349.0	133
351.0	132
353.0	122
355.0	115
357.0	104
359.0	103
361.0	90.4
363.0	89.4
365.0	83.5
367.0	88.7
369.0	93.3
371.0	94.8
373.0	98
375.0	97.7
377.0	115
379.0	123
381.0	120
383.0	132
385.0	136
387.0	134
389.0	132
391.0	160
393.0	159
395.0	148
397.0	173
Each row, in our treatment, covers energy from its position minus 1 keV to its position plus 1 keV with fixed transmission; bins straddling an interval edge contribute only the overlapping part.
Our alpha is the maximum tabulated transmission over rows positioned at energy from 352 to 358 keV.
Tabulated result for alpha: 122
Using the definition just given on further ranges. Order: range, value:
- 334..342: 158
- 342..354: 142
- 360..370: 93.3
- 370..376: 98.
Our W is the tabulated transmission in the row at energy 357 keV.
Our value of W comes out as 104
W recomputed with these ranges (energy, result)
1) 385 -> 136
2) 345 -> 140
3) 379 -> 123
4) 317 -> 153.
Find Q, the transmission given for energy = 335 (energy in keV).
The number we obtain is 121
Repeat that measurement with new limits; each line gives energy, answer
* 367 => 88.7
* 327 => 106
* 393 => 159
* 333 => 108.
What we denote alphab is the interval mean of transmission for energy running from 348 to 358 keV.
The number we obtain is 121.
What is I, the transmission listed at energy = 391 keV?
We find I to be 160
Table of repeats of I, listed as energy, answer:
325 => 129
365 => 83.5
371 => 94.8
